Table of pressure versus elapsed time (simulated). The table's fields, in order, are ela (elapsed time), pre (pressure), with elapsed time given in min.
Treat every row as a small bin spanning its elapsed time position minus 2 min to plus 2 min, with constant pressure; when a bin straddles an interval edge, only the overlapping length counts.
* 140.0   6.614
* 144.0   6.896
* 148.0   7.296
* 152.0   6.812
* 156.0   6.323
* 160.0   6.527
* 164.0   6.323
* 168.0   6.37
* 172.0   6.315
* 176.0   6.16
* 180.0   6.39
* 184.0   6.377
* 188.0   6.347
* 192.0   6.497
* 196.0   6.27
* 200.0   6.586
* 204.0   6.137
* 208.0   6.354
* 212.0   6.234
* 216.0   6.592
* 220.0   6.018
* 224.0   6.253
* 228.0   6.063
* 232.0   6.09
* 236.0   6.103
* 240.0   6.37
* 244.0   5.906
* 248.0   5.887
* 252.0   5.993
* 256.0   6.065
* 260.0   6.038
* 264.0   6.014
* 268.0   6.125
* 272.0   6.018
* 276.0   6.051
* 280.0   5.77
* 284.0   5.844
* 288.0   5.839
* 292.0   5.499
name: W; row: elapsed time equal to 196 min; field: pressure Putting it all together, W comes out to 6.27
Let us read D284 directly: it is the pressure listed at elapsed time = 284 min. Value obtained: 5.844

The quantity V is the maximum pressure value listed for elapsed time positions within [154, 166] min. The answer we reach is 6.527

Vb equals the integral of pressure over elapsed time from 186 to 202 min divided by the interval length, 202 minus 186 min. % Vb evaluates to 6.43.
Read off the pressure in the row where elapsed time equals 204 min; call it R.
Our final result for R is 6.137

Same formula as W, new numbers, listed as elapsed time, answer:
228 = 6.063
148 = 7.296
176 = 6.16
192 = 6.497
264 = 6.014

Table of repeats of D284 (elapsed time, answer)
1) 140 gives 6.614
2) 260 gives 6.038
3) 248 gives 5.887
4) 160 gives 6.527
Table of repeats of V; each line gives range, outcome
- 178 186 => 6.39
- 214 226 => 6.592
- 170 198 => 6.497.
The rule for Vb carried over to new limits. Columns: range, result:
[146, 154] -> 7.05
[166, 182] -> 6.31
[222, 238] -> 6.13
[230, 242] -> 6.19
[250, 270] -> 6.05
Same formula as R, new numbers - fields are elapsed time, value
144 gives 6.896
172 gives 6.315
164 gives 6.323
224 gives 6.253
